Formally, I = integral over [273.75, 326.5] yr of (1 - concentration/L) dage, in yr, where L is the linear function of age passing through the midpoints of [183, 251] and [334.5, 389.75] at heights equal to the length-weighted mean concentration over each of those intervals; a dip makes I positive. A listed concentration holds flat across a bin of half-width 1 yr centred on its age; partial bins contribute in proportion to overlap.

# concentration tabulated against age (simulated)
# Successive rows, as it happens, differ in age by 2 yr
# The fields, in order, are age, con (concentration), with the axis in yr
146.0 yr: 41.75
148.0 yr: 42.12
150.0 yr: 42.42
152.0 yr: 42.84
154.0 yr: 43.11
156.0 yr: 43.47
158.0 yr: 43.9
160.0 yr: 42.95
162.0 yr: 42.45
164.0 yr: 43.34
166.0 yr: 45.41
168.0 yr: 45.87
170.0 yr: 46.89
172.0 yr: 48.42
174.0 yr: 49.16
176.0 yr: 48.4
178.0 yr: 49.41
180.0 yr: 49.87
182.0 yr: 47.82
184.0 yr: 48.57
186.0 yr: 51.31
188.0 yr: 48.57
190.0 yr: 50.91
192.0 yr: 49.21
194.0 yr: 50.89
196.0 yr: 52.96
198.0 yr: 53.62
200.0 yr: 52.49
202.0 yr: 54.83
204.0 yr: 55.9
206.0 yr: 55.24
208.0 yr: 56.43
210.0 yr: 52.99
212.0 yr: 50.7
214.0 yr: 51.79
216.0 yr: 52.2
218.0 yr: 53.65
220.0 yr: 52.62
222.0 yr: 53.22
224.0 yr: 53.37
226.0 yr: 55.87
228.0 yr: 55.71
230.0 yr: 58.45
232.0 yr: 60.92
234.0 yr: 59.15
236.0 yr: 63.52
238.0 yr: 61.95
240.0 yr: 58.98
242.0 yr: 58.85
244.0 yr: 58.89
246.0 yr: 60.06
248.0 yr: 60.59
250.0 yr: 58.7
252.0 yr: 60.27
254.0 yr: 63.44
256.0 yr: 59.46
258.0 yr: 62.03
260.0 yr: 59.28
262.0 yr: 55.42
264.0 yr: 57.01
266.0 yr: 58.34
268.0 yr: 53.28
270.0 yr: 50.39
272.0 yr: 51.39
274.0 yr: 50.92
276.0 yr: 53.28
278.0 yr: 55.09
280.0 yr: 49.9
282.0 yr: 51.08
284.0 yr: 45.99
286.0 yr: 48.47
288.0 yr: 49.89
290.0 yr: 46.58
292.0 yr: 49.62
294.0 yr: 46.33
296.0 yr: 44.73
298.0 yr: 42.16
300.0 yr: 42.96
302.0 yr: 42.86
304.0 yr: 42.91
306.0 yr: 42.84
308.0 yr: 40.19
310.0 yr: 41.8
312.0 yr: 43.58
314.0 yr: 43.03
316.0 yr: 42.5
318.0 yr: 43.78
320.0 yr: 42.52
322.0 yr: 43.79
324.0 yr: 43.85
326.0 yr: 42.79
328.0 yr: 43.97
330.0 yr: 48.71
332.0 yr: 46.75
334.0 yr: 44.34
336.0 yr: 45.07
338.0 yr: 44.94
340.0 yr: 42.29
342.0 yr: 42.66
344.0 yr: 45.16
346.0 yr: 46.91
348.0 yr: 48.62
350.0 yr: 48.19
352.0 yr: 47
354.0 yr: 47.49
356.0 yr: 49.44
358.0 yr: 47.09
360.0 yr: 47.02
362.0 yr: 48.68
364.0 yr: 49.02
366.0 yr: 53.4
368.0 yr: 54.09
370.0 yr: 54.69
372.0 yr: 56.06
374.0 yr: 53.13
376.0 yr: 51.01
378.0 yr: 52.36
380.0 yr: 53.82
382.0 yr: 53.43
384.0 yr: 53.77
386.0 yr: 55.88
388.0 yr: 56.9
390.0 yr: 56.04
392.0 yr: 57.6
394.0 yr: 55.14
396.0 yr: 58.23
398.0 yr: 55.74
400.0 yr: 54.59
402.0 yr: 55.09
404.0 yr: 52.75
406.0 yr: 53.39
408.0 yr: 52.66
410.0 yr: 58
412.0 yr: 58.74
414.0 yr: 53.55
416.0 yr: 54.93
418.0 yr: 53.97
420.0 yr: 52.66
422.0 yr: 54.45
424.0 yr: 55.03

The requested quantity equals 6.62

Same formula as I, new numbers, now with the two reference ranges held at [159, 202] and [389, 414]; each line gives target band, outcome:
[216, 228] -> -0.9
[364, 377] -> 0.3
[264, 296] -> 0.6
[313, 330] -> 3.0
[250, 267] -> -2.8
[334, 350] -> 2.5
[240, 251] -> -1.9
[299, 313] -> 2.7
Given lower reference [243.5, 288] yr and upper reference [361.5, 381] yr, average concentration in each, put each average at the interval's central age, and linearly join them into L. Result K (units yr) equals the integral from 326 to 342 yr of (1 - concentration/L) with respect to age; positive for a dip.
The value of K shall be 2.6 yr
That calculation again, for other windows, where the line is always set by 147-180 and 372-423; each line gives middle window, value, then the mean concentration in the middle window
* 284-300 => 1.2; 46.5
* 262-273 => -1.1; 54.2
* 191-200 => -1.0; 51.8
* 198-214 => -2.4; 53.9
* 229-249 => -4.9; 60.1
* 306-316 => 1.7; 42.3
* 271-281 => -0.5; 52.1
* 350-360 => 1.0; 47.7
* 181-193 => -0.9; 49.4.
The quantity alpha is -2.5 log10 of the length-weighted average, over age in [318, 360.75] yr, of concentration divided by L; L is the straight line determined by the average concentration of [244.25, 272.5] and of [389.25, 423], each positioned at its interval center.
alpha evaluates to 0.231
